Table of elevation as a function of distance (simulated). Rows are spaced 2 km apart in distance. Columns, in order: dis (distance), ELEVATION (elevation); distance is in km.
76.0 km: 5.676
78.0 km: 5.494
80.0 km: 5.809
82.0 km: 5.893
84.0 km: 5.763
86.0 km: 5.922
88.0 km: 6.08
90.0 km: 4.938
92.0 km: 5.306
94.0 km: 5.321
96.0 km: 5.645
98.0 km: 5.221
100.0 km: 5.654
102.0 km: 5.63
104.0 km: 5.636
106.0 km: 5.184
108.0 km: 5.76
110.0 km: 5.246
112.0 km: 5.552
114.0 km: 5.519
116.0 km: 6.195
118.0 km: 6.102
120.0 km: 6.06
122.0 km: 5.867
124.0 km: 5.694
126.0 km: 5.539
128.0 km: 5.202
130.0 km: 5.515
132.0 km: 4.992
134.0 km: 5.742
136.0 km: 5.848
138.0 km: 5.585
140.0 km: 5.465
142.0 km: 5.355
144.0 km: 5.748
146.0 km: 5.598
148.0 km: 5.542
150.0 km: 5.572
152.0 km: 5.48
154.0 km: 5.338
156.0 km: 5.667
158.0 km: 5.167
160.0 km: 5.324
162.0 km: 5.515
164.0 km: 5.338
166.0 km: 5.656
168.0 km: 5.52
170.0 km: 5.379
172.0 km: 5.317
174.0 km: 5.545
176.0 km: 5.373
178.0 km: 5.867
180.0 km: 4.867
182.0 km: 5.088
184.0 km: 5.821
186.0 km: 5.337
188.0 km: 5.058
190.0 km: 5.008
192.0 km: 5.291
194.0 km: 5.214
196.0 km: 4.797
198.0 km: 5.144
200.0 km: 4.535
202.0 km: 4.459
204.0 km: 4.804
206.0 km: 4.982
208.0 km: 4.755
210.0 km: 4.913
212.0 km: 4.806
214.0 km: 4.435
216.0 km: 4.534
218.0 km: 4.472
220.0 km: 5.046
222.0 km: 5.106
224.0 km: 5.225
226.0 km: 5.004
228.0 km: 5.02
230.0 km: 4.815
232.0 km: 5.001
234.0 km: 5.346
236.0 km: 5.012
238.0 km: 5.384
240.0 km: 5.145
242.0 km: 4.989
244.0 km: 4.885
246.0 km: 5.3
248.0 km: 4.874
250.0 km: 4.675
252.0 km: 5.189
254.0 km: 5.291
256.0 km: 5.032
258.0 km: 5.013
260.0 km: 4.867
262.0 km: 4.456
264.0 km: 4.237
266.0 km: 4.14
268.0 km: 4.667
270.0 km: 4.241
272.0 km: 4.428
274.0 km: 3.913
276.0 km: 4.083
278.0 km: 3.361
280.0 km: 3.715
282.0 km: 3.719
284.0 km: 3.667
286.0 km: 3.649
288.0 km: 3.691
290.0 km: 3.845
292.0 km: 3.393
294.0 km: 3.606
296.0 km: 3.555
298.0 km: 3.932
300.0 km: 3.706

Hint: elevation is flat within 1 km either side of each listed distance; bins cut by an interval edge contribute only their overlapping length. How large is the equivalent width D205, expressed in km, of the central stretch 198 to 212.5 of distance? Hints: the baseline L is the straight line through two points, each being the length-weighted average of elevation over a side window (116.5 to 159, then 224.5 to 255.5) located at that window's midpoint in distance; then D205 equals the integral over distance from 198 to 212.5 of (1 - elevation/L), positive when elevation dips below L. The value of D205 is 1.3 km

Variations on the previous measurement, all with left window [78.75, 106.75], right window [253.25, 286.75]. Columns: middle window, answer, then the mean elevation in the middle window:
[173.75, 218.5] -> -1.8 km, 5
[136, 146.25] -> -0.7 km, 5.58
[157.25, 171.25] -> -1.0 km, 5.42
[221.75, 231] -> -0.9 km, 5.03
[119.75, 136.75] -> -0.9 km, 5.58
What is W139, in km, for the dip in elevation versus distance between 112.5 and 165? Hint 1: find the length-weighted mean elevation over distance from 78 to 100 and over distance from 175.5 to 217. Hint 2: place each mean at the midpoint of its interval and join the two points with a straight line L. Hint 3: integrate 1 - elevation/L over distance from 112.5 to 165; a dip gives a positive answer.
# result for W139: -2.6 km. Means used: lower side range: 5.59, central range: 5.58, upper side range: 5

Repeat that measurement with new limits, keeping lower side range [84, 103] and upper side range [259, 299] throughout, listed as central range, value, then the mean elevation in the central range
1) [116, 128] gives -1.2 km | 5.83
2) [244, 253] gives -1.7 km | 5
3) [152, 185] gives -3.6 km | 5.43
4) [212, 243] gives -4.0 km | 4.96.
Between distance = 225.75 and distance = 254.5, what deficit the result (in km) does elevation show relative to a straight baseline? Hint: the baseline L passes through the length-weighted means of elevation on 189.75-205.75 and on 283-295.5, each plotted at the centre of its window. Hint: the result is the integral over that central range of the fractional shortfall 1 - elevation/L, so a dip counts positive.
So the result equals -5.0 km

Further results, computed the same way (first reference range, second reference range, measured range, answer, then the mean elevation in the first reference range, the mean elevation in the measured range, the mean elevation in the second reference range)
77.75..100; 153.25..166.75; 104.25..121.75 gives -0.55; 5.59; 5.71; 5.43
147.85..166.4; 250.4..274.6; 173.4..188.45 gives -0.31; 5.45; 5.38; 4.64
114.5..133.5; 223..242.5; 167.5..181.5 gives 0.04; 5.68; 5.39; 5.1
